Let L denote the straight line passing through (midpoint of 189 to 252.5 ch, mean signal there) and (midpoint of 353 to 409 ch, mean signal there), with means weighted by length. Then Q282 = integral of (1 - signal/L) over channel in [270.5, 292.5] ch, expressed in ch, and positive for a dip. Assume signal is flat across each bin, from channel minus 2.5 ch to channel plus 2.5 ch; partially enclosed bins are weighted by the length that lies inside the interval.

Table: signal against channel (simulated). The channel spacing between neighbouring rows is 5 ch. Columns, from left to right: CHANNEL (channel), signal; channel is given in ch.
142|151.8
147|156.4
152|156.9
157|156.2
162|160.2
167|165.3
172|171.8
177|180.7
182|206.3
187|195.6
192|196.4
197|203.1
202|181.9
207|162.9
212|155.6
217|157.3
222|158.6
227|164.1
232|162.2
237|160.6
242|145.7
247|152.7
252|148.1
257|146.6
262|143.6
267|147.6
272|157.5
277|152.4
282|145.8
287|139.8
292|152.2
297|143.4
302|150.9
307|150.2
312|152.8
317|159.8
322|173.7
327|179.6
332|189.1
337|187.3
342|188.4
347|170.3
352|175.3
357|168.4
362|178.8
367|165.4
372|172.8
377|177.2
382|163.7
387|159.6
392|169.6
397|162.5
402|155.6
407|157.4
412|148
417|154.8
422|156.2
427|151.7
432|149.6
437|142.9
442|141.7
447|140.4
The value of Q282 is 2.3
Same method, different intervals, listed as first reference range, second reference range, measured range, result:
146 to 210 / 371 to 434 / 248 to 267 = 2.66 ch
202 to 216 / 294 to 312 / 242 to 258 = 0.82 ch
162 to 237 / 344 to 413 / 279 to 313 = 4.52 ch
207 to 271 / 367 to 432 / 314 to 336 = -2.56 ch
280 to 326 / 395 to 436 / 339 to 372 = -4.53 ch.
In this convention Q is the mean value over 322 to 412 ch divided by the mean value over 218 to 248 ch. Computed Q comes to 1.1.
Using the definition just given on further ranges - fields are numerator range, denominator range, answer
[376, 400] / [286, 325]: 1.08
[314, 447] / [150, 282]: 1.00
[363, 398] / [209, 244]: 1.06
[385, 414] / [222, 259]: 1.03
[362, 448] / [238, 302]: 1.06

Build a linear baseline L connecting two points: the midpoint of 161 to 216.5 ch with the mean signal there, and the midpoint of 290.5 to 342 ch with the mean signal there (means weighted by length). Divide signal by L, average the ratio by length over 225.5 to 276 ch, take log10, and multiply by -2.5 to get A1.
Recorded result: 0.13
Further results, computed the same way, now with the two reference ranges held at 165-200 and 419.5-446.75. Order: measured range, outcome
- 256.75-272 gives 0.19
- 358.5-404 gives -0.07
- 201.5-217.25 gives 0.13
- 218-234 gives 0.13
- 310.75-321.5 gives 0.05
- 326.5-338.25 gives -0.14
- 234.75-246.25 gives 0.17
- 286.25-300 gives 0.17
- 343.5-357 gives -0.08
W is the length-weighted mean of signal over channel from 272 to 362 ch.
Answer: 164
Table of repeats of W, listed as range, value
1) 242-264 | 148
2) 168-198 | 190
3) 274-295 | 148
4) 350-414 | 166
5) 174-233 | 177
